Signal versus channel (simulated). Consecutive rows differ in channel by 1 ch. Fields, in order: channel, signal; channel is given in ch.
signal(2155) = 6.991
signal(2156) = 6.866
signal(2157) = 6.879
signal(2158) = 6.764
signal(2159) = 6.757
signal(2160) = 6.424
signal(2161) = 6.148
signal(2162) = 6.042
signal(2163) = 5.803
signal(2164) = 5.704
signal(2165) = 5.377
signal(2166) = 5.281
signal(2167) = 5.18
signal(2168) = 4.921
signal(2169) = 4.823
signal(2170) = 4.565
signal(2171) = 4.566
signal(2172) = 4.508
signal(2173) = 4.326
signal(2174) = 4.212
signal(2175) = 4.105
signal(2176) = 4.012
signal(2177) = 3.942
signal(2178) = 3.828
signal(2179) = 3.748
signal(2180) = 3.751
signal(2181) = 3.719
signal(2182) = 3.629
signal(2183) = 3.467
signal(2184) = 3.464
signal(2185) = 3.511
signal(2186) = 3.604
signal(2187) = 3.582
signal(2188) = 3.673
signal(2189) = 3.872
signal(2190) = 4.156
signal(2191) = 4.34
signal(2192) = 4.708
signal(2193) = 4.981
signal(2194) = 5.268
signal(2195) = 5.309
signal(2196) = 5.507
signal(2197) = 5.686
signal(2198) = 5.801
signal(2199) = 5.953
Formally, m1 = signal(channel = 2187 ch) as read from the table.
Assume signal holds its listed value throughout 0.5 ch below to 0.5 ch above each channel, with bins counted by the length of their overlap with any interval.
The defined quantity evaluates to 3.582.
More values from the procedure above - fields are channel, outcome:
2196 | 5.507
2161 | 6.148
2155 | 6.991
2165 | 5.377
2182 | 3.629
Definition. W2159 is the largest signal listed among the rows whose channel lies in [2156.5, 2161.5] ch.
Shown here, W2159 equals 6.879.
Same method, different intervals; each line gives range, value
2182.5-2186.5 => 3.604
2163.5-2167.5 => 5.704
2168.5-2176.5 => 4.823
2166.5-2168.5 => 5.18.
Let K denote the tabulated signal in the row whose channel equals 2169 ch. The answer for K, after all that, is 4.823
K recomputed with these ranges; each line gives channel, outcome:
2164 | 5.704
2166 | 5.281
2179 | 3.748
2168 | 4.921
